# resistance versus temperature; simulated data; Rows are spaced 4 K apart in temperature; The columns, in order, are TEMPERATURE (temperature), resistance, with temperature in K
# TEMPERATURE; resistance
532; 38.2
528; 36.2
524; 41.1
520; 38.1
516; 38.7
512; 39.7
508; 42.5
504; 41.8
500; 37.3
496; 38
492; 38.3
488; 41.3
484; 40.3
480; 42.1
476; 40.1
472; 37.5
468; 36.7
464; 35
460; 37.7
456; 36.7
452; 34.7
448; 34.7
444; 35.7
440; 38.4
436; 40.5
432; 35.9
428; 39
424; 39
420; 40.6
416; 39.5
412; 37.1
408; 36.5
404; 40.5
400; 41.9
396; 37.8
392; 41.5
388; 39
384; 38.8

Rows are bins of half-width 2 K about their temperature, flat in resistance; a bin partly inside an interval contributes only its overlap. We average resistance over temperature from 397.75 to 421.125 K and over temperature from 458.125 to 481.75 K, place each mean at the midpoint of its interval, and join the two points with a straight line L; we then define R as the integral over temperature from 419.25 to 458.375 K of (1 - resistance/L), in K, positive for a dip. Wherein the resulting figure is 1.33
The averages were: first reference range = 39.3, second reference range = 38.1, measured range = 37.4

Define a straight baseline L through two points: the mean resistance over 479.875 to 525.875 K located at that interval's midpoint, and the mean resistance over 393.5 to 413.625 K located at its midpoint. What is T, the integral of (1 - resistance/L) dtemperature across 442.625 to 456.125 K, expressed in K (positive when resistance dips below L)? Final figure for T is 1.4 K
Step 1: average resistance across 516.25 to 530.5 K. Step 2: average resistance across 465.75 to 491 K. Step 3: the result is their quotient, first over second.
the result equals 1.0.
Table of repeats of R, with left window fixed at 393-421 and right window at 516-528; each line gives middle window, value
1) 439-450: 0.84 K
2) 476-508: -0.90 K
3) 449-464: 1.14 K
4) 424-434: 0.34 K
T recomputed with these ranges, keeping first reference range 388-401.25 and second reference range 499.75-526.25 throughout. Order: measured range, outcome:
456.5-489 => 1.1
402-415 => 0.6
